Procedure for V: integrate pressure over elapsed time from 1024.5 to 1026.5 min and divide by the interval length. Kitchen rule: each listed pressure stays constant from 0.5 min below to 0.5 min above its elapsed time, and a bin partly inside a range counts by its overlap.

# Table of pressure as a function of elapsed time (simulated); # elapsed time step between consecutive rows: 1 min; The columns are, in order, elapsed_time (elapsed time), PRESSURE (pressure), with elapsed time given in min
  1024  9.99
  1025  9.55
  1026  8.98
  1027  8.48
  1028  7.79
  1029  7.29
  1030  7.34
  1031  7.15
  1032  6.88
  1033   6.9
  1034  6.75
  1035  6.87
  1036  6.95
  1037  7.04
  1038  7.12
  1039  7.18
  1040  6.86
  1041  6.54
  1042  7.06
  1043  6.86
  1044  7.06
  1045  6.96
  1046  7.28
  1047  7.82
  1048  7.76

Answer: 9.27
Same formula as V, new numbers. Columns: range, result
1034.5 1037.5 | 6.95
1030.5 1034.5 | 6.92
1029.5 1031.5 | 7.25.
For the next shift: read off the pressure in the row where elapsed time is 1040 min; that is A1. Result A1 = 6.86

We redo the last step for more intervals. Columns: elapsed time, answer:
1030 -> 7.34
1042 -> 7.06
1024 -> 9.99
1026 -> 8.98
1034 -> 6.75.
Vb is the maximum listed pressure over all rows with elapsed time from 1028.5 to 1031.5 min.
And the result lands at 7.34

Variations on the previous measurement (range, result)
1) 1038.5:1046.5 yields 7.28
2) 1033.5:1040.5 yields 7.18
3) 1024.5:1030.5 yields 9.55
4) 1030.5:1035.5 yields 7.15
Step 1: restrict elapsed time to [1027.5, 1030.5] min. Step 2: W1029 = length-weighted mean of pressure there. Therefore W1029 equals 7.47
